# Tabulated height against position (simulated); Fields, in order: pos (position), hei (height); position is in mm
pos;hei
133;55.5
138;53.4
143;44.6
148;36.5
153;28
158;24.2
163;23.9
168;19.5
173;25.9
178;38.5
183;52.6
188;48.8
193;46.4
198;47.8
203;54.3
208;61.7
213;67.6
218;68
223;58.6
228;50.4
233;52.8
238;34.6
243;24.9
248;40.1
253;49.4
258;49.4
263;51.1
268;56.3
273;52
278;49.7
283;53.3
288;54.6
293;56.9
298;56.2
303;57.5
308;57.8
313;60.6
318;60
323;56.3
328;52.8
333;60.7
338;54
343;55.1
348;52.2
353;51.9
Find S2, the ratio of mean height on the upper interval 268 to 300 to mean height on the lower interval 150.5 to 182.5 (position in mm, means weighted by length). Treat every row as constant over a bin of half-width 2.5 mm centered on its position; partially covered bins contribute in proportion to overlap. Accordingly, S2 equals 1.9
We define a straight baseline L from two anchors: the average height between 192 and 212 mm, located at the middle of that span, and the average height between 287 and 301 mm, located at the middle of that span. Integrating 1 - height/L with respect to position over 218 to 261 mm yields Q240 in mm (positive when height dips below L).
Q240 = 6.64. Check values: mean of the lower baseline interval 54.1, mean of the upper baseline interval 56.1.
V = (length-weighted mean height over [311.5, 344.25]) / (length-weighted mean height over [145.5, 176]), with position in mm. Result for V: 2.15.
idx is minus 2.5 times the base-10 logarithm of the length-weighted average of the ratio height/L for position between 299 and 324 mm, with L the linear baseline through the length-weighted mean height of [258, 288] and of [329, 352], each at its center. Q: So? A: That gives -0.09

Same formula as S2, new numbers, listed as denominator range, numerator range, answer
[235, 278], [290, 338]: 1.27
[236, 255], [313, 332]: 1.55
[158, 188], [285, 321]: 1.75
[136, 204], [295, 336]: 1.50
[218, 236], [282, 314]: 1.02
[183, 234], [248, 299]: 0.94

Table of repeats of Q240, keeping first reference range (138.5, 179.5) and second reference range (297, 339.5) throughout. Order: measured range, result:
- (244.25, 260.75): 0.7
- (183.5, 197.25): -4.6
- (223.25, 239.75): -2.0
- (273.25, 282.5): -0.1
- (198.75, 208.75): -4.4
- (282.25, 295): -0.6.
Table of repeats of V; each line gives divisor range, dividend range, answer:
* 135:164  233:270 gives 1.22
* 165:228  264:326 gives 1.14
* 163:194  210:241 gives 1.48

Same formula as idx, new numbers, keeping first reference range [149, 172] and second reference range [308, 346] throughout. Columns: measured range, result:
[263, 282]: -0.133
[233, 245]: 0.147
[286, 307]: -0.107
